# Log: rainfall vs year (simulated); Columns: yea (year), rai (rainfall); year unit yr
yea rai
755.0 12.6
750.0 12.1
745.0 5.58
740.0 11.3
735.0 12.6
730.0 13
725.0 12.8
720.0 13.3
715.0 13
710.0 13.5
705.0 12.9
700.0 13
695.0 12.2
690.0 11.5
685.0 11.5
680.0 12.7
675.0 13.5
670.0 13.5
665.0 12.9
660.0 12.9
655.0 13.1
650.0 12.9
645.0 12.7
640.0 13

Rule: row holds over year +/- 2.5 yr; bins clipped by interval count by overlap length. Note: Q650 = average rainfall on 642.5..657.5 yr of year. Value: 12.9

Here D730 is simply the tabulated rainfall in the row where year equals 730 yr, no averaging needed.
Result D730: 13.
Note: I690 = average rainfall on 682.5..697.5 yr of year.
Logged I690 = 11.7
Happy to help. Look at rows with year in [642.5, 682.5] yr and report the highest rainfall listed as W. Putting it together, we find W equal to 13.5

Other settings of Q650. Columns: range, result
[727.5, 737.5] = 12.8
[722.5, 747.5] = 11.1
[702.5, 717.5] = 13.1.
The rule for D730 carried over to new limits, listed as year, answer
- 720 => 13.3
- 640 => 13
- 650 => 12.9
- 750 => 12.1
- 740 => 11.3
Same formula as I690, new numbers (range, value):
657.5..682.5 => 13.1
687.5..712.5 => 12.6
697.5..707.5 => 12.9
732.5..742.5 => 11.9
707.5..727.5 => 13.2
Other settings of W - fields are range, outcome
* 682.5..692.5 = 11.5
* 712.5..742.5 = 13.3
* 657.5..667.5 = 12.9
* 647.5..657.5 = 13.1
